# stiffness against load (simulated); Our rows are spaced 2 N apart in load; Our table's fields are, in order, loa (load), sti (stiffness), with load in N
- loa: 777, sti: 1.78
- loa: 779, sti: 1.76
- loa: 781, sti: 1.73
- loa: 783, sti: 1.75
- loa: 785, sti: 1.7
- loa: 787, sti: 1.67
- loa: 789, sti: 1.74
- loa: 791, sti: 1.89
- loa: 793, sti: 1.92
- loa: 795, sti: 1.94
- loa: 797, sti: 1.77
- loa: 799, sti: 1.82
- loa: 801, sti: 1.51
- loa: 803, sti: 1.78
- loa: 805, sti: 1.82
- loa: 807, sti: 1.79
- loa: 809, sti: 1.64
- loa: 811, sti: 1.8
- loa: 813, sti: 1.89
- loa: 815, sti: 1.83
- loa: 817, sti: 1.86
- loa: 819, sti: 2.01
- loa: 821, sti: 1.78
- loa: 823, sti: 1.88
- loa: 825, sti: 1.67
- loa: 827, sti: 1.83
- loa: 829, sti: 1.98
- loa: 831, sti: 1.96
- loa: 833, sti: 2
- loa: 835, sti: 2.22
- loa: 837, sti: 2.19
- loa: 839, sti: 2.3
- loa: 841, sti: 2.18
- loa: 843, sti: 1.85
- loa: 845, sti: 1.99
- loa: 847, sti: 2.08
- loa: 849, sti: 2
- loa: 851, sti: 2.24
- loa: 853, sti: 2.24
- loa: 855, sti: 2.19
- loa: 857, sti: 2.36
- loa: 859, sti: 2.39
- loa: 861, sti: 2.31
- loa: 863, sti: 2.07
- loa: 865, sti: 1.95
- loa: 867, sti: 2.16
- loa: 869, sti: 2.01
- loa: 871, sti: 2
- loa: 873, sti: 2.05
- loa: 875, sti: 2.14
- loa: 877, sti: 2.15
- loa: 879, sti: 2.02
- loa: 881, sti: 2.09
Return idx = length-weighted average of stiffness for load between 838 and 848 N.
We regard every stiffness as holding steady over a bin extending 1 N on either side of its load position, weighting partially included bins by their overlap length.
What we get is 2.08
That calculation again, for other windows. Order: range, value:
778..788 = 1.72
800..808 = 1.73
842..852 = 2.03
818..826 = 1.83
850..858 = 2.26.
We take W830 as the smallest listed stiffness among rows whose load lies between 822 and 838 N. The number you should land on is 1.67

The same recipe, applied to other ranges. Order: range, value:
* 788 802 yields 1.51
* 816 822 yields 1.78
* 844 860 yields 1.99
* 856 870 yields 1.95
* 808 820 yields 1.64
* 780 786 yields 1.7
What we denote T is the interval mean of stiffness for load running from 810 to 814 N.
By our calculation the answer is 1.84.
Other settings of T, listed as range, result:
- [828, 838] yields 2.07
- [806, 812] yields 1.74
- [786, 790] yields 1.71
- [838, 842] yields 2.24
